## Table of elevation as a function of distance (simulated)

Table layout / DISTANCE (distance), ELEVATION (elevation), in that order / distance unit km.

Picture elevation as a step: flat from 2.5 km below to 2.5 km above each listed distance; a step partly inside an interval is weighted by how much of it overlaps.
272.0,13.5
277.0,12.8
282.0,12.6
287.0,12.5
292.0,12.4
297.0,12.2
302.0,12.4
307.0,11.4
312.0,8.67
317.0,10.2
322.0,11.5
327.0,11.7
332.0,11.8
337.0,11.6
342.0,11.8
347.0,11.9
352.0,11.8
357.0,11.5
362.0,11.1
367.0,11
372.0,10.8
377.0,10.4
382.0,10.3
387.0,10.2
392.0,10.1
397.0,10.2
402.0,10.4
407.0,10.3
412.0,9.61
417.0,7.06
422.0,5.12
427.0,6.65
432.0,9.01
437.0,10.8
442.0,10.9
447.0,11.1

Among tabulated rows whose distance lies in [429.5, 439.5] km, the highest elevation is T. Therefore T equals 10.8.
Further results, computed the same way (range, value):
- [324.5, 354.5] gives 11.9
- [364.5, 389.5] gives 11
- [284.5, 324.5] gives 12.5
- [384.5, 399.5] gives 10.2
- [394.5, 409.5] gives 10.4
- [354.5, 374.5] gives 11.5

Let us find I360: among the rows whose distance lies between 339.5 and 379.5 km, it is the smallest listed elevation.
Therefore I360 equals 10.4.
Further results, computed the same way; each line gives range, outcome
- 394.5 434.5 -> 5.12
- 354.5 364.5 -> 11.1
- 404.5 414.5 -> 9.61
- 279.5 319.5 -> 8.67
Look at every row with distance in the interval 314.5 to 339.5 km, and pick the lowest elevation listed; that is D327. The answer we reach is 10.2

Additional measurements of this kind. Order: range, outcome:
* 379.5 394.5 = 10.1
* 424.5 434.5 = 6.65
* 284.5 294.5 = 12.4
